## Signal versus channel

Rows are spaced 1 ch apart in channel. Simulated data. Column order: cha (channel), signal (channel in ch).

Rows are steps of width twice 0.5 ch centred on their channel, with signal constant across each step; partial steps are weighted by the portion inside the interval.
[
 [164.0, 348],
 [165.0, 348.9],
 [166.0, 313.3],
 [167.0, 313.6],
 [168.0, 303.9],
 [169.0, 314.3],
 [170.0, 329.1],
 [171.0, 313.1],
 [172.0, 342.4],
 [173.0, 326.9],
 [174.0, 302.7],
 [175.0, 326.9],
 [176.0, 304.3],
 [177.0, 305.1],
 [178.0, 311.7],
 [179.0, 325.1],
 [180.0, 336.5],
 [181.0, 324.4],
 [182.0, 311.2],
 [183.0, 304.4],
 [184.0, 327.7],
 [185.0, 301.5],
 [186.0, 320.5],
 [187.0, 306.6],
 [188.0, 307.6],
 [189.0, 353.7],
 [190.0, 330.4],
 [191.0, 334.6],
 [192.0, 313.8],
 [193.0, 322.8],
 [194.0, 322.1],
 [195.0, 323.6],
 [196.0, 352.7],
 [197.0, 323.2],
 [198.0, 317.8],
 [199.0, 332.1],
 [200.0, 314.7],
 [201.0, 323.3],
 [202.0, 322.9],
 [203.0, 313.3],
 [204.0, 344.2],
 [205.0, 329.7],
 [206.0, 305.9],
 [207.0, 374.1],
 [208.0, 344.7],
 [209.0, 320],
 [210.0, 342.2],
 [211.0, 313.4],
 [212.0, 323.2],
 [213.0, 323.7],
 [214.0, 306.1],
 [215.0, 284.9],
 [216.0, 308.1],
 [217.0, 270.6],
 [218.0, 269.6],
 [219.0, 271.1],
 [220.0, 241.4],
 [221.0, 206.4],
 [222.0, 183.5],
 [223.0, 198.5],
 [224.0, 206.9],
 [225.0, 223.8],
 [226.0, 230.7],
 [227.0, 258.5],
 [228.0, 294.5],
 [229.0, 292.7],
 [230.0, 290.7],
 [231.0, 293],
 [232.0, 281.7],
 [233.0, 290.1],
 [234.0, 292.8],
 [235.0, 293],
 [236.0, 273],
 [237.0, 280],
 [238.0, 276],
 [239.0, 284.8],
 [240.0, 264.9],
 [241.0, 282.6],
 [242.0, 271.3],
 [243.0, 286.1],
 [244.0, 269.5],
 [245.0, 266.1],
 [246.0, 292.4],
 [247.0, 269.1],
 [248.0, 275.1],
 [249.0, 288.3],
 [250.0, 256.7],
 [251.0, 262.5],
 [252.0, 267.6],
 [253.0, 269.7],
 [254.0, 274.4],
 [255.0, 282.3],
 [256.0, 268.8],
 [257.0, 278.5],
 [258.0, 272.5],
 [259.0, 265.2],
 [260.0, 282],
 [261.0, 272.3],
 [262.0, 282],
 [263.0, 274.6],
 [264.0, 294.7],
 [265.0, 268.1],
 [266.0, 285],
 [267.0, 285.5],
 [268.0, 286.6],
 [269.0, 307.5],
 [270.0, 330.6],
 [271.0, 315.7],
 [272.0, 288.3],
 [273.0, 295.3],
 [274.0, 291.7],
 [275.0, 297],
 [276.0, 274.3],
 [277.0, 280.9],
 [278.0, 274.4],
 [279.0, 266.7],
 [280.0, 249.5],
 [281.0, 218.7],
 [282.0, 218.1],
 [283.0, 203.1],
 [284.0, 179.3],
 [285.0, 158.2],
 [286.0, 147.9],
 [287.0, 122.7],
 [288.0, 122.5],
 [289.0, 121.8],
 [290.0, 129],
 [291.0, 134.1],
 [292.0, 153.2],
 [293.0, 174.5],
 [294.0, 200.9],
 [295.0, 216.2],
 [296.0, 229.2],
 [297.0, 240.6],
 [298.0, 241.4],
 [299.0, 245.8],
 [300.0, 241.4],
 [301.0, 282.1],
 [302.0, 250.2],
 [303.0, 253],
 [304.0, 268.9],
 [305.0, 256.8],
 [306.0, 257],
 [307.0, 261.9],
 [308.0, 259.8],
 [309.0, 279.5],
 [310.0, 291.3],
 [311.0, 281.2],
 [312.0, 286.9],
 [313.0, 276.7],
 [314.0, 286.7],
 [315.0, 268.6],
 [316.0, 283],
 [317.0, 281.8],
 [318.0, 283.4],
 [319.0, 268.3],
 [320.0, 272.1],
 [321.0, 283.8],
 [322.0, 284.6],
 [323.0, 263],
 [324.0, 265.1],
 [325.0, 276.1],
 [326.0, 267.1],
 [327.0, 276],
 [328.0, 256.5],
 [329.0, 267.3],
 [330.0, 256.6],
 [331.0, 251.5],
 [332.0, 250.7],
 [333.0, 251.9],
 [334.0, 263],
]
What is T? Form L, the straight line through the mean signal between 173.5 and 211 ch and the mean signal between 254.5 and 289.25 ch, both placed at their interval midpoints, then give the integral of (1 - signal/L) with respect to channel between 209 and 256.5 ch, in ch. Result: 2.3 ch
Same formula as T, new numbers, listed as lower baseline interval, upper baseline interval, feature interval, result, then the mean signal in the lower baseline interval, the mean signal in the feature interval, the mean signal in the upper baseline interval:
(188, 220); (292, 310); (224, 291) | 4.35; 319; 260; 243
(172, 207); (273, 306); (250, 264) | -1.17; 322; 273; 219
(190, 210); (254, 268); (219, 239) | 2.94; 329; 259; 278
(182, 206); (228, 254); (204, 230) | 1.70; 323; 282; 279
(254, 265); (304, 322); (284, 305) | 5.94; 277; 198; 275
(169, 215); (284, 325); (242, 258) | 0.24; 323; 274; 235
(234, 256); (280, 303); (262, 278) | -4.06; 276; 291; 195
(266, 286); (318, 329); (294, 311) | 0.86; 262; 254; 272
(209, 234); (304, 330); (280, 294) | 5.54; 272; 165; 273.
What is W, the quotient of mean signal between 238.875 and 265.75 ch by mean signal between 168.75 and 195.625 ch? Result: 0.9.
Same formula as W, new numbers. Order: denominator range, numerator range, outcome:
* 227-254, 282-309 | 0.74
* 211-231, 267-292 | 0.87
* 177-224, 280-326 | 0.76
